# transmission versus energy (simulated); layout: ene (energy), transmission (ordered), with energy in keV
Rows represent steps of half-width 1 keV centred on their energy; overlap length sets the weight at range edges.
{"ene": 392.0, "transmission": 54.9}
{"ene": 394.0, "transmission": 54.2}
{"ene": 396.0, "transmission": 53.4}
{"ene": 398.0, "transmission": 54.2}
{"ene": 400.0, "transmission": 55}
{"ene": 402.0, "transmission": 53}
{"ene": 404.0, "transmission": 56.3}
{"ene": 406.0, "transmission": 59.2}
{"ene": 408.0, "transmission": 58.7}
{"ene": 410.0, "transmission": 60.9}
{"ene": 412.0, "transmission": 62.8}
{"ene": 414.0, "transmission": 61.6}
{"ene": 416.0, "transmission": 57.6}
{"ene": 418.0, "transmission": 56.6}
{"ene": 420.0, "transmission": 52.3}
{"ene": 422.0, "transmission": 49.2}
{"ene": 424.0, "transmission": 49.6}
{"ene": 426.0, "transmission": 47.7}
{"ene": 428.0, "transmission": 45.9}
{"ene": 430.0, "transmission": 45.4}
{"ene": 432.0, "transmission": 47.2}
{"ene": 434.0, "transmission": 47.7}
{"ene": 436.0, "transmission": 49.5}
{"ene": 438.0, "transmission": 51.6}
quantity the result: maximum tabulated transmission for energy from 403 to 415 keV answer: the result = 62.8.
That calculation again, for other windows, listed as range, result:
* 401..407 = 59.2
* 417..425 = 56.6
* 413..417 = 61.6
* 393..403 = 55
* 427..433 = 47.2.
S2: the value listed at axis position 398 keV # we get 54.2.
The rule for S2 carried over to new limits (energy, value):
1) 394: 54.2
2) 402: 53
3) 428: 45.9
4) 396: 53.4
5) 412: 62.8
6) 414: 61.6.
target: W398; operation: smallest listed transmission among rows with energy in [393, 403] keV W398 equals 53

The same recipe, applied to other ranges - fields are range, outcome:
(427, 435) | 45.4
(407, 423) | 49.2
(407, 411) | 58.7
